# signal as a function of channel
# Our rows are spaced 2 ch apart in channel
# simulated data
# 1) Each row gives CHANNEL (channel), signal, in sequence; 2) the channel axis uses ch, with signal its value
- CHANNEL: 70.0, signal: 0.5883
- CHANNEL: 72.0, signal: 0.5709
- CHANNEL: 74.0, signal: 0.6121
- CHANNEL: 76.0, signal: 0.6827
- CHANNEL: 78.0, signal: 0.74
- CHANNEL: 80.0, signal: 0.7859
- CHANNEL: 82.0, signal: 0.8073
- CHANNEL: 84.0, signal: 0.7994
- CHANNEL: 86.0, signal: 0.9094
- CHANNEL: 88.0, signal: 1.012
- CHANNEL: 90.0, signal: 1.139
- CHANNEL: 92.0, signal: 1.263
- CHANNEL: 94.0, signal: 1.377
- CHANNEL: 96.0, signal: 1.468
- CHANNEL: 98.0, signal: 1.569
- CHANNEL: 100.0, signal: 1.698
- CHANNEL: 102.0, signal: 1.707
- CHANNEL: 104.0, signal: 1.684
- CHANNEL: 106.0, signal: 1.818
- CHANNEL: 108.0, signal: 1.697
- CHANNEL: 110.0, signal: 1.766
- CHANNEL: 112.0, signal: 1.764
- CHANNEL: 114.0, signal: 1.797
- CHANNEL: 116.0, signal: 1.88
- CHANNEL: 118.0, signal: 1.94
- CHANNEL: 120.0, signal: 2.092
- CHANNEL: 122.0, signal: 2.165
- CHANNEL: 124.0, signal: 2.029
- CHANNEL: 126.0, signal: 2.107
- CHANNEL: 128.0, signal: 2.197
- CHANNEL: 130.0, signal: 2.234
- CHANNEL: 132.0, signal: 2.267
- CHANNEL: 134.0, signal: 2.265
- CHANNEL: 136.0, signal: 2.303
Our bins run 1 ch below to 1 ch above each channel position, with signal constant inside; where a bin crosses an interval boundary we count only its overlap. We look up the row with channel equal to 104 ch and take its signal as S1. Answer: 1.684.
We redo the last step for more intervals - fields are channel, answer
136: 2.303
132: 2.267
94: 1.377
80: 0.7859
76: 0.6827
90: 1.139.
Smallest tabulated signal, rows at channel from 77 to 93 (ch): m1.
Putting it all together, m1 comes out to 0.74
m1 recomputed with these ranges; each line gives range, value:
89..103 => 1.139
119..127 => 2.029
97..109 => 1.569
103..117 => 1.684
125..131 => 2.107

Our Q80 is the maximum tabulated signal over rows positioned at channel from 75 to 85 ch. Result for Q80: 0.8073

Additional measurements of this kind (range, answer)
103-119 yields 1.94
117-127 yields 2.165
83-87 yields 0.9094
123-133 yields 2.267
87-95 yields 1.377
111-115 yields 1.797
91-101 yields 1.698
